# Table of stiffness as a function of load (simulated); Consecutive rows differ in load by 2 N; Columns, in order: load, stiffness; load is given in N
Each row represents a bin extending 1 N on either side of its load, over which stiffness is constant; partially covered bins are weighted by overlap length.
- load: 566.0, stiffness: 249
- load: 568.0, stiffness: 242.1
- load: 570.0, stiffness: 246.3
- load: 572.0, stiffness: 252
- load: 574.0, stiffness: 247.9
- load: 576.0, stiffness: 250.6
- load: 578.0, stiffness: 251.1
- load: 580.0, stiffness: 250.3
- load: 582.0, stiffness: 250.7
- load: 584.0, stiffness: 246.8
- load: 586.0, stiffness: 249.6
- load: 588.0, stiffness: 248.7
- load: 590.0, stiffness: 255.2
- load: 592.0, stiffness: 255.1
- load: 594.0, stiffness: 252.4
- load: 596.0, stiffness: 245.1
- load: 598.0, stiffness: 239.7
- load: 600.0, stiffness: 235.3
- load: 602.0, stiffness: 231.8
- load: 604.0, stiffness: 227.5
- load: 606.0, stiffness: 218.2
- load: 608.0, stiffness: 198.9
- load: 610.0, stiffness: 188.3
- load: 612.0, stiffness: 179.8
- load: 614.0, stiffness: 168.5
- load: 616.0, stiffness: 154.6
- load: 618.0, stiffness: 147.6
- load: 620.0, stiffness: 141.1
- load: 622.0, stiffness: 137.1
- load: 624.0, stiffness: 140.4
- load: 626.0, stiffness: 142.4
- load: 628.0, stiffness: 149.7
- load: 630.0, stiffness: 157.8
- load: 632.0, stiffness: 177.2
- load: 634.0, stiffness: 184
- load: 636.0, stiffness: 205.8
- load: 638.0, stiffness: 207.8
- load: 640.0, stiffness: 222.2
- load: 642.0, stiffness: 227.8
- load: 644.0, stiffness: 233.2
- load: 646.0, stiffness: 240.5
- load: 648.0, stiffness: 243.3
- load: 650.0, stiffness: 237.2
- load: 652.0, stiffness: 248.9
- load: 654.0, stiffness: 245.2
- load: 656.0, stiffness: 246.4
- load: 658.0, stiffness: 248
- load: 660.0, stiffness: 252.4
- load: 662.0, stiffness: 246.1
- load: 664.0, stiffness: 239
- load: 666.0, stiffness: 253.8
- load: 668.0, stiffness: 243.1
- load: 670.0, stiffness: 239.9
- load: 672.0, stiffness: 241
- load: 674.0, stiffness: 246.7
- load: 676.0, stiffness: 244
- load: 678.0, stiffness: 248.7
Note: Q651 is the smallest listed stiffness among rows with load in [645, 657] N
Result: 237.2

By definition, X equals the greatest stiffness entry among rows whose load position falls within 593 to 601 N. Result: 252.4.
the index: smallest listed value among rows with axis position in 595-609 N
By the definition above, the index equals 198.9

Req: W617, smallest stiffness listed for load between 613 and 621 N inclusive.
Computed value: 141.1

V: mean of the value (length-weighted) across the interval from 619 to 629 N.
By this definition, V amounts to 142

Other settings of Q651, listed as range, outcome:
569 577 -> 246.3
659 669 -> 239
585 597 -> 245.1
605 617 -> 154.6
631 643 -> 177.2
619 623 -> 137.1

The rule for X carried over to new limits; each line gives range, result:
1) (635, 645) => 233.2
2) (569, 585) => 252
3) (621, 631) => 157.8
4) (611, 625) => 179.8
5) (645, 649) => 243.3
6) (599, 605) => 235.3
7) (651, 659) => 248.9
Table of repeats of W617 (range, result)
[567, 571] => 242.1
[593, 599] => 239.7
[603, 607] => 218.2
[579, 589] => 246.8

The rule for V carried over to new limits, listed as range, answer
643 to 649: 239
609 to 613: 184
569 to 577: 249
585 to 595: 252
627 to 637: 175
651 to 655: 247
